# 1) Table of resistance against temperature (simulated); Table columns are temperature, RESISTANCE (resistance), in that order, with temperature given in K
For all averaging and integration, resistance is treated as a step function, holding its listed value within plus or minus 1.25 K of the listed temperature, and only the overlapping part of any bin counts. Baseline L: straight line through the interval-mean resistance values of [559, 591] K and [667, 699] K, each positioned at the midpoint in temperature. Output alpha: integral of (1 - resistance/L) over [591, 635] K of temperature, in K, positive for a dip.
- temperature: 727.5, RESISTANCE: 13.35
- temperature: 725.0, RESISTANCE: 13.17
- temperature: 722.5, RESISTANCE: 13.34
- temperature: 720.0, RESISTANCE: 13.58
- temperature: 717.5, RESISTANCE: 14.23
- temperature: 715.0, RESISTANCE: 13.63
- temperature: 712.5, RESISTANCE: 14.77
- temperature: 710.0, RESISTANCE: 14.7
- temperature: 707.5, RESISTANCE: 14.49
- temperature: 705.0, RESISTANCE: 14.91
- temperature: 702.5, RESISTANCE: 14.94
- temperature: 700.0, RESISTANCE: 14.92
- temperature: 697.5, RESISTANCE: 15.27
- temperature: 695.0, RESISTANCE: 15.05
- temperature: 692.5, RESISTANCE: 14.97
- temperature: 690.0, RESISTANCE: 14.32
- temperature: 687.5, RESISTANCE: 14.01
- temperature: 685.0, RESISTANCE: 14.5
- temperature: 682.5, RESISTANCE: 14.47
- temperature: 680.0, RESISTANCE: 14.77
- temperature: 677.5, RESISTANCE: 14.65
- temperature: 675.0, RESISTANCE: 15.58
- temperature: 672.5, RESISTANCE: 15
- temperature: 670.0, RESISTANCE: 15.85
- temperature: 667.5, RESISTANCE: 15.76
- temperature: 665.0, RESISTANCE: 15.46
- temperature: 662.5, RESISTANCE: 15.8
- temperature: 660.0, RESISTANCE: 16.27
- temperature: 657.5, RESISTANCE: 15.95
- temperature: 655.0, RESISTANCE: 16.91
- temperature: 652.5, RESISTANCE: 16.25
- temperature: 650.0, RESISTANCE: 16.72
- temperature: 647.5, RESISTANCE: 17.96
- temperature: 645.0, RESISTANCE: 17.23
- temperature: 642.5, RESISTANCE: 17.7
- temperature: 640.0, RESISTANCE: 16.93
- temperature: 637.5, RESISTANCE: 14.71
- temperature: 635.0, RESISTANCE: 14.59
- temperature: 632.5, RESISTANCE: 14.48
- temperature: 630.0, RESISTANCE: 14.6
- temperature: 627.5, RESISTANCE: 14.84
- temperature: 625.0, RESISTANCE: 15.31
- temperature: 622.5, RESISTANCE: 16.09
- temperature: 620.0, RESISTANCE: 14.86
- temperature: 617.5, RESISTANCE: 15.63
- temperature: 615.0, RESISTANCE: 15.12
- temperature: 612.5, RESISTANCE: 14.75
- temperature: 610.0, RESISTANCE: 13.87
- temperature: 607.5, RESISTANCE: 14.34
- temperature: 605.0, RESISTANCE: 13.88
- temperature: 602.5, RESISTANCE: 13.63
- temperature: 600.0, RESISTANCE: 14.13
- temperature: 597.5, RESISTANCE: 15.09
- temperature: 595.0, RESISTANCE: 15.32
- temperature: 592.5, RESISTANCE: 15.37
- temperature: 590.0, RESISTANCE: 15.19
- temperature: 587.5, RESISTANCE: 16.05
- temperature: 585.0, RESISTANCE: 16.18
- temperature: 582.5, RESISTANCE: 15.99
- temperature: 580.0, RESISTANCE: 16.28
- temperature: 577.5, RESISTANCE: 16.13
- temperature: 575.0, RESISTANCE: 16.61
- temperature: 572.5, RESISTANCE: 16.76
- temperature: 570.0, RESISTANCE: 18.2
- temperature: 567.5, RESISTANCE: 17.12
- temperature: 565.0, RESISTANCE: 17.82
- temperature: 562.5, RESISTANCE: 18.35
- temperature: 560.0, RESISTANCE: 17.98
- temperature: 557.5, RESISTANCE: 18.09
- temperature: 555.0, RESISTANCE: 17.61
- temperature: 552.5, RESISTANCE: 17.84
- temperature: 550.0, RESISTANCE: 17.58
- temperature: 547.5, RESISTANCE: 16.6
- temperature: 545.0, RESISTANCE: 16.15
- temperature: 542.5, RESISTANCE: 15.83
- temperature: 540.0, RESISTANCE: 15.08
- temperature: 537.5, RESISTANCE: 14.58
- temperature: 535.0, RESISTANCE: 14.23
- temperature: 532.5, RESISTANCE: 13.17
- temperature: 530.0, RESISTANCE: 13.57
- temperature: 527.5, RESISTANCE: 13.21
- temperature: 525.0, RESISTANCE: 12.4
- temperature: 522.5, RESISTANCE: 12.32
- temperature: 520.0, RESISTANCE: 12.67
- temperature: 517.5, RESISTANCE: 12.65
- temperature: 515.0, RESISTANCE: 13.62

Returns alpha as 3.7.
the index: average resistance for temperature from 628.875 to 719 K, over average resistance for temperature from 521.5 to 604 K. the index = 0.97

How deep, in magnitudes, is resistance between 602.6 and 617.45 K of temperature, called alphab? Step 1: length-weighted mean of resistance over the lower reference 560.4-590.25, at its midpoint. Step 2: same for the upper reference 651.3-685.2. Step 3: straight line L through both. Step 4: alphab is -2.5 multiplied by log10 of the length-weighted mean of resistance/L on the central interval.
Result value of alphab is 0.134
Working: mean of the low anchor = 16.8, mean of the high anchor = 15.5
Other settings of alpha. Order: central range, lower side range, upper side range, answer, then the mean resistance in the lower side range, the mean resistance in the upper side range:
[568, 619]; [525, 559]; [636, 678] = 1.23 K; 15.6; 16.2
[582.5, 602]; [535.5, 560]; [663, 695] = 0.89 K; 16.6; 15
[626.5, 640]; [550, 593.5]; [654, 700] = 0.92 K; 16.9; 15.2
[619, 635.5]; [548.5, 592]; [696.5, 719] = 1.07 K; 17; 14.6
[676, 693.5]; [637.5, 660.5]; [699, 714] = 1.12 K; 16.8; 14.8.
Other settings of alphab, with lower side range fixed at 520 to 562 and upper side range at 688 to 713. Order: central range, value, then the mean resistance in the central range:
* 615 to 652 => -0.05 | 15.8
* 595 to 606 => 0.06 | 14.3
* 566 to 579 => -0.12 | 17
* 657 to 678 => -0.05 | 15.6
